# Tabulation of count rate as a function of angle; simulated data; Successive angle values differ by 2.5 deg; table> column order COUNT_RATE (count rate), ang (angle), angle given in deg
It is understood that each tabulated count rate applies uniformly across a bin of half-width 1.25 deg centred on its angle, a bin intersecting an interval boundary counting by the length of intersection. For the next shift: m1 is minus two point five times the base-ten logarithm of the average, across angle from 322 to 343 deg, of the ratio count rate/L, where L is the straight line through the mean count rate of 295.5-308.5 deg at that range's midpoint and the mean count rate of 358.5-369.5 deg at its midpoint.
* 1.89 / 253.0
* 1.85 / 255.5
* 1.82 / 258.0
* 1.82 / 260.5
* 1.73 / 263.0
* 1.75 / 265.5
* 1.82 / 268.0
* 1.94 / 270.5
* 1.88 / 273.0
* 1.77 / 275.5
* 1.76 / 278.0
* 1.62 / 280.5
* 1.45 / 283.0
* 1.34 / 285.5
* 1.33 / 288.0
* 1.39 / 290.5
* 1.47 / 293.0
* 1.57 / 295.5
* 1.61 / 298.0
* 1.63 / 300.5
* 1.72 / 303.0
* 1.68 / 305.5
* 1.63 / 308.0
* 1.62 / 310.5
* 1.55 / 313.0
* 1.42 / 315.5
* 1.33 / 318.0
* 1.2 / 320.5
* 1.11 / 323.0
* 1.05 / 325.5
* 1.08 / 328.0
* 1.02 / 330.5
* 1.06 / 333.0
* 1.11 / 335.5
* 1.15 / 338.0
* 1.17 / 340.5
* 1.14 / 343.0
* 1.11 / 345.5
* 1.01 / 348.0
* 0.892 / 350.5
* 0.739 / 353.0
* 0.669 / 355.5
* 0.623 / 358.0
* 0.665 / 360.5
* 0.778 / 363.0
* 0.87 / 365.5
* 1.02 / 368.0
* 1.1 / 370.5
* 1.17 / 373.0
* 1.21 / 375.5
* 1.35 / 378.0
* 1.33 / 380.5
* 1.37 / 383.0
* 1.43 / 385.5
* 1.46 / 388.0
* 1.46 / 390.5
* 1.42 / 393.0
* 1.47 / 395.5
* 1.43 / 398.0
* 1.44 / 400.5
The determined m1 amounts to 0.13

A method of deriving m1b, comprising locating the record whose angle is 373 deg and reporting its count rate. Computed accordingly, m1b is 1.17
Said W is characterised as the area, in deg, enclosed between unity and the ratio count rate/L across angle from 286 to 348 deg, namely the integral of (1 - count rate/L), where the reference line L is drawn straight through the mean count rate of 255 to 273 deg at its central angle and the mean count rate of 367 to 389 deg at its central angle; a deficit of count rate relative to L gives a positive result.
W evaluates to 9.5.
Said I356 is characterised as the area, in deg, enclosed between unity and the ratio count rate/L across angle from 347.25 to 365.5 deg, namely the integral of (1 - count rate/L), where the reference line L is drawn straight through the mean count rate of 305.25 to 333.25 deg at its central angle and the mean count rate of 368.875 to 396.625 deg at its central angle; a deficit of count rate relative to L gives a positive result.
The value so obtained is 7.7 deg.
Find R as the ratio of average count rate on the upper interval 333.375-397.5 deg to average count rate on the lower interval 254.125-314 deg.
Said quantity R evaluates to 0.7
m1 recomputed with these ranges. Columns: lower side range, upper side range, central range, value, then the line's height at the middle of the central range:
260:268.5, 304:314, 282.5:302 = 0.14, 1.68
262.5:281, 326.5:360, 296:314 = -0.16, 1.41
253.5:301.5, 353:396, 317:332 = 0.24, 1.4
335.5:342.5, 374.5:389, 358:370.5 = 0.46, 1.27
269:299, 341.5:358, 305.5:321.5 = -0.15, 1.29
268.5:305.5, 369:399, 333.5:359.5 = 0.45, 1.45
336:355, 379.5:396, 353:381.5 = 0.27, 1.22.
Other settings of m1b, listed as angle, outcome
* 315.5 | 1.42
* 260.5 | 1.82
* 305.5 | 1.68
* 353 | 0.739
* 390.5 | 1.46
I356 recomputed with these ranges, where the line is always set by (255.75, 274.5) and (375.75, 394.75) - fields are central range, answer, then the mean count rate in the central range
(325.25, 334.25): 3.1 deg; 1.05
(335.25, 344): 2.3 deg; 1.15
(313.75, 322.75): 1.8 deg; 1.31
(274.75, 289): 1.8 deg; 1.54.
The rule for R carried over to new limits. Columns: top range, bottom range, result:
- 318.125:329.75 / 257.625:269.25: 0.63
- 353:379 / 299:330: 0.66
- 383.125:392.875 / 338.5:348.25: 1.28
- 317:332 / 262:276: 0.62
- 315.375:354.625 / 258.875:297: 0.66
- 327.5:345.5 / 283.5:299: 0.76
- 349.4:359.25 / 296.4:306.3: 0.44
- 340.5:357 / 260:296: 0.57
